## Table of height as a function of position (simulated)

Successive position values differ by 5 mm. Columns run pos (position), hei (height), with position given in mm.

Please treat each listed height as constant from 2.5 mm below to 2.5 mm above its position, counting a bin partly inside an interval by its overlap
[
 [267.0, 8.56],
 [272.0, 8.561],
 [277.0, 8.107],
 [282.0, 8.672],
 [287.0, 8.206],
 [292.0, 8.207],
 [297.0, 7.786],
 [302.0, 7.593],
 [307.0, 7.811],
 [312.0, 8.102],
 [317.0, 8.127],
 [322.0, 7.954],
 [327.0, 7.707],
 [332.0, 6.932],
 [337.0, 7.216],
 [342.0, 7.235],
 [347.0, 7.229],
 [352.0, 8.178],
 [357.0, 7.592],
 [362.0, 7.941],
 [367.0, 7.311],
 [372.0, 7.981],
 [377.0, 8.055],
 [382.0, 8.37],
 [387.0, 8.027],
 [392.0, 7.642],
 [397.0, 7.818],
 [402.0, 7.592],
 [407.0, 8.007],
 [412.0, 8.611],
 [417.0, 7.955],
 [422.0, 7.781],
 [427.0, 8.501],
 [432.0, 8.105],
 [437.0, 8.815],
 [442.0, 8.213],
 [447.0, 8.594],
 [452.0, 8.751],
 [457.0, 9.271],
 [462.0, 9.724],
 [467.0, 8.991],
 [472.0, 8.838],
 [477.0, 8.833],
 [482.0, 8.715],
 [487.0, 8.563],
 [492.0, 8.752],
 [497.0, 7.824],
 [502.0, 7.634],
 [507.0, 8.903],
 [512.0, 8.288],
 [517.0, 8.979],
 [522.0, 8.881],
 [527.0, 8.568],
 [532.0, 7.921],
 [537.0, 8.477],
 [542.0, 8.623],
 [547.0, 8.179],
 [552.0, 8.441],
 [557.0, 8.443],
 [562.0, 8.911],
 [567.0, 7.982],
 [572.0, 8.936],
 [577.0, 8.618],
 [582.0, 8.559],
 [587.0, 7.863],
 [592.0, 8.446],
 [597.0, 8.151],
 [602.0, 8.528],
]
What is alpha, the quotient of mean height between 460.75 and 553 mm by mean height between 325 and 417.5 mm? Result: 1.11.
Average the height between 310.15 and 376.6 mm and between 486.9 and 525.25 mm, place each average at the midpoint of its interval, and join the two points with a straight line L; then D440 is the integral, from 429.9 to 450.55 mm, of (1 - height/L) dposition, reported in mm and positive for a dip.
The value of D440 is -0.8 mm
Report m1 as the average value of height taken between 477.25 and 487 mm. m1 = 8.7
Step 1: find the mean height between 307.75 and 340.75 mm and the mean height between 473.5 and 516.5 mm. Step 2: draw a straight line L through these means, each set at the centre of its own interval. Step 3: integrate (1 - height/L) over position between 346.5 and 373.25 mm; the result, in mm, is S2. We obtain 0.4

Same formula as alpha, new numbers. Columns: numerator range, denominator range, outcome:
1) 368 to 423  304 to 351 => 1.05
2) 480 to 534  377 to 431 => 1.05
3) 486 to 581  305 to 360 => 1.11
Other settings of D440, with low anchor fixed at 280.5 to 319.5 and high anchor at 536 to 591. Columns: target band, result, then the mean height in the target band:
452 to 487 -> -2.9 mm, 9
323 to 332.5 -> 0.7 mm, 7.5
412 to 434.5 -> 0.3 mm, 8.14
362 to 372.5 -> 0.6 mm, 7.65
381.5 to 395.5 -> 0.4 mm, 7.95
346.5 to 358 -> 0.5 mm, 7.75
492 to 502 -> 0.4 mm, 8.01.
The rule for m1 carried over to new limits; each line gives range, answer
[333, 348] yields 7.2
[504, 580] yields 8.54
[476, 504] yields 8.38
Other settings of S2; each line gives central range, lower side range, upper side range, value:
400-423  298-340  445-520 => 0.7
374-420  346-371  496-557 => -0.9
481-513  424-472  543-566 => 1.0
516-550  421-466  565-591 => 0.0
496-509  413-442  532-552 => 0.3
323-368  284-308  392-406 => 1.9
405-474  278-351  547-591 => -4.0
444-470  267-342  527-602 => -2.7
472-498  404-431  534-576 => -0.9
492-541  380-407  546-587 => -0.6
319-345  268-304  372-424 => 2.2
